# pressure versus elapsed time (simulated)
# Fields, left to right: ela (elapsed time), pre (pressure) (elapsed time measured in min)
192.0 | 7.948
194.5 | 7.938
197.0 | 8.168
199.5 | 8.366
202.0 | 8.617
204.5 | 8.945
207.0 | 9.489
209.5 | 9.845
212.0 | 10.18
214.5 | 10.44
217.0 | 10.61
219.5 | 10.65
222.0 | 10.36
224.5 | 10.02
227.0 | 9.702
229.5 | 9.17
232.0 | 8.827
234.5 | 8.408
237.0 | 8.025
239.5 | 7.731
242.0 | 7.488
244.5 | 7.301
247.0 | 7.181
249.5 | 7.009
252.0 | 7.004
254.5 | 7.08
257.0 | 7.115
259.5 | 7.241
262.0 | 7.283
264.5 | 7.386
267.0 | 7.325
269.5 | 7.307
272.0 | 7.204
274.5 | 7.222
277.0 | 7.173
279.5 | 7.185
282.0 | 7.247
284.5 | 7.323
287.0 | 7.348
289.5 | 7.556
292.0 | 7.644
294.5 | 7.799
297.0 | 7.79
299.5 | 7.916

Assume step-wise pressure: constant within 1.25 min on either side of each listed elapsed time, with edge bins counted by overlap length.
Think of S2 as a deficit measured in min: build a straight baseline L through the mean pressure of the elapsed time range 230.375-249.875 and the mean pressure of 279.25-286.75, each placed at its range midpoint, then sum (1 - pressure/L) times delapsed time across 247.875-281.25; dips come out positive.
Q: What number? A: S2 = 1.4 min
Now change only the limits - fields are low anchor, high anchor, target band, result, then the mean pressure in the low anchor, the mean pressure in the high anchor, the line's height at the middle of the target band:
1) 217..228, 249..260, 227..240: 0.8 min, 10.2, 7.08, 9.16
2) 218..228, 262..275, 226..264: 4.5 min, 10.2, 7.29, 8.8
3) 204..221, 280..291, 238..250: 2.1 min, 10.1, 7.36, 8.9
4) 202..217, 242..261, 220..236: -1.5 min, 9.75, 7.16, 8.61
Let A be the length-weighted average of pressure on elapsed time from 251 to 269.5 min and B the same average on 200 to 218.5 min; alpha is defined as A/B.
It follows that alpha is 0.74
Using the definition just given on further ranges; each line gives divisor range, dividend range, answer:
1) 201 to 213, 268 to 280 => 0.77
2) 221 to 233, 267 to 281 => 0.75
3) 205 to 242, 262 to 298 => 0.78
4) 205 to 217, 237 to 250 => 0.74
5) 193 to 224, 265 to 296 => 0.78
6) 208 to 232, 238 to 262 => 0.72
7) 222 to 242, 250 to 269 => 0.81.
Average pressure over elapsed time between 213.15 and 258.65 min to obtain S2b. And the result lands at 8.55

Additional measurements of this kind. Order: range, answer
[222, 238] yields 9.15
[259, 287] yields 7.27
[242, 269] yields 7.21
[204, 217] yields 9.91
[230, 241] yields 8.29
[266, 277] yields 7.25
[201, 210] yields 9.19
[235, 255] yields 7.4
